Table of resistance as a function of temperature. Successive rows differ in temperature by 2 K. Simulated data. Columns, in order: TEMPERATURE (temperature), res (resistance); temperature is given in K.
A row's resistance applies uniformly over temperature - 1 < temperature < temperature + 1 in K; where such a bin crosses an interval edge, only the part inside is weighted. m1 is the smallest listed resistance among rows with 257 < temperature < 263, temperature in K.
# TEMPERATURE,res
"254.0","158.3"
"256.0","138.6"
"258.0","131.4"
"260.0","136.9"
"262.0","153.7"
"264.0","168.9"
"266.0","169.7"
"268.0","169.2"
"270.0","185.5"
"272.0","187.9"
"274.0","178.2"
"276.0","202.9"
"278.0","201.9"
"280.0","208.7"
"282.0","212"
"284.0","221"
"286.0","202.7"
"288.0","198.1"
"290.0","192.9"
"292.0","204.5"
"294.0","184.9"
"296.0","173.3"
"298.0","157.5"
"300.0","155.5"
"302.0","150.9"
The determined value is 131.4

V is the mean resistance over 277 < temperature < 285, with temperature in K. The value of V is 211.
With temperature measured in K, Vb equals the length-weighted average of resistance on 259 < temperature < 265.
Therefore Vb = 153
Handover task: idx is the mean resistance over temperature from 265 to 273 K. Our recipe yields 178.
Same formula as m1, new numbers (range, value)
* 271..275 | 178.2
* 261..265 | 153.7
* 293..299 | 157.5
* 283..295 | 184.9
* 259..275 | 136.9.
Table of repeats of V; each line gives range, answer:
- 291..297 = 188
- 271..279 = 193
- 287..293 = 198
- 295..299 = 165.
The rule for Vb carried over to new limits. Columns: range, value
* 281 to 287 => 212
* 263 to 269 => 169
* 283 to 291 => 204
